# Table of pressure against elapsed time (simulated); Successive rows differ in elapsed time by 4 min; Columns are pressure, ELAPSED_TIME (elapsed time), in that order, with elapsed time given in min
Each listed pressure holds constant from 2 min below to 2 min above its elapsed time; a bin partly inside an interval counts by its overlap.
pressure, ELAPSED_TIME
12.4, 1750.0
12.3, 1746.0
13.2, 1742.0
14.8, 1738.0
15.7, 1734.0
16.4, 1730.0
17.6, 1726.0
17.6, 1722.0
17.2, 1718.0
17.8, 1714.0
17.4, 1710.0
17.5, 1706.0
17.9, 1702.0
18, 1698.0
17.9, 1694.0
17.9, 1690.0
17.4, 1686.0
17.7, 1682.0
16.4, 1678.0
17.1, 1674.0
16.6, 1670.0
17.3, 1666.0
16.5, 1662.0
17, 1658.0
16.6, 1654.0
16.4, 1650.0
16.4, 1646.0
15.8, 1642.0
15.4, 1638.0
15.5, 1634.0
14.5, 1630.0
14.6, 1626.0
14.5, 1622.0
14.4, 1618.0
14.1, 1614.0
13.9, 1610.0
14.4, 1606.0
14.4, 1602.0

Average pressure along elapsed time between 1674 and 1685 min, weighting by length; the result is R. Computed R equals 17.1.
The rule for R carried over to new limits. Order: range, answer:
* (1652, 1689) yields 17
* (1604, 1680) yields 15.7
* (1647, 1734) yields 17.2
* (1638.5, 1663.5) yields 16.4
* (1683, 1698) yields 17.8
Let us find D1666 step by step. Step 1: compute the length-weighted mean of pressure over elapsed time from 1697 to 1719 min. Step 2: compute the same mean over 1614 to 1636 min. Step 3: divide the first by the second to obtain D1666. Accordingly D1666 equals 1.20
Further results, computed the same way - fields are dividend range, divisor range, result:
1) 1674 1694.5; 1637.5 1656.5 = 1.07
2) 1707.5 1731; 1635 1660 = 1.07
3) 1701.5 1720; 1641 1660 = 1.06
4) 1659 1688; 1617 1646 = 1.13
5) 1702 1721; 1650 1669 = 1.04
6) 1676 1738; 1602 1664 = 1.13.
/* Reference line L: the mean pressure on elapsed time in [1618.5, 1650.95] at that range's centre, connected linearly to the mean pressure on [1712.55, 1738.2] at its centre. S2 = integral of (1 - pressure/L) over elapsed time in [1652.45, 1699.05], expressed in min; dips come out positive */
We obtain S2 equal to -3.4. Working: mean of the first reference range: 15.3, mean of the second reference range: 16.8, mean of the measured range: 17.2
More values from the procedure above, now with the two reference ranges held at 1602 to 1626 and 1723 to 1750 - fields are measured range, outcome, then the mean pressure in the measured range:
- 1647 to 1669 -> -3.4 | 16.7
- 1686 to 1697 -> -2.3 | 17.8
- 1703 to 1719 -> -3.0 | 17.5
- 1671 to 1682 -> -1.7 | 16.9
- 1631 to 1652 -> -2.0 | 15.8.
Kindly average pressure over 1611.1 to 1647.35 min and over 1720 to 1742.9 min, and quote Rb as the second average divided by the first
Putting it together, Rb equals 1.07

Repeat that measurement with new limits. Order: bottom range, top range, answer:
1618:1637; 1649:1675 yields 1.14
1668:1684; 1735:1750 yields 0.79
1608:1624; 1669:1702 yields 1.23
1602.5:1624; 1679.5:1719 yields 1.24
